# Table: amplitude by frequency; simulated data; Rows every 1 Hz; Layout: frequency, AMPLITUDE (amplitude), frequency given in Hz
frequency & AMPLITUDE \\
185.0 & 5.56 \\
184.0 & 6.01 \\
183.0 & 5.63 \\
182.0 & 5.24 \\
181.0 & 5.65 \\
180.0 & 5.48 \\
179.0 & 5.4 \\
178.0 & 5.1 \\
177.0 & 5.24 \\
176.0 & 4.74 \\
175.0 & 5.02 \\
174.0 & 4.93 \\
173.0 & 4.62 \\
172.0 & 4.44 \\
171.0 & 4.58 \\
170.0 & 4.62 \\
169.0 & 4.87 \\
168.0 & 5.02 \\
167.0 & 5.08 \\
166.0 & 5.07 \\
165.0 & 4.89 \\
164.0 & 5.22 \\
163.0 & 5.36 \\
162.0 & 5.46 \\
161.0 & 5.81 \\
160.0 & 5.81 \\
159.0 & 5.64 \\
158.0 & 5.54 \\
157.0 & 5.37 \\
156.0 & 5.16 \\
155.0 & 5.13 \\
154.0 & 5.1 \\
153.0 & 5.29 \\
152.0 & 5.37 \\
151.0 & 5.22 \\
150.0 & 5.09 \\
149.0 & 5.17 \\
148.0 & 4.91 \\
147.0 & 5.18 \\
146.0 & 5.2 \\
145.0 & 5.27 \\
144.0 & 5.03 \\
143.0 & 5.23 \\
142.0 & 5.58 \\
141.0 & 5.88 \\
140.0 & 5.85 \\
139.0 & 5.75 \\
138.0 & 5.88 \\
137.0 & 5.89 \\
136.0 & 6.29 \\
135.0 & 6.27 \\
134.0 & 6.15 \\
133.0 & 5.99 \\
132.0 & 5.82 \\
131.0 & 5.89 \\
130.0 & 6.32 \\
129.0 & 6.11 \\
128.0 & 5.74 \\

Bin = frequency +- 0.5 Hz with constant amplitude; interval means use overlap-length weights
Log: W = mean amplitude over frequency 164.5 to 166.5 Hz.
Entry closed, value 4.98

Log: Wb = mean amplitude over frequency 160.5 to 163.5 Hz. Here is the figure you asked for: 5.54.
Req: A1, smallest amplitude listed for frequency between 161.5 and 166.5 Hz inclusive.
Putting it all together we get 4.89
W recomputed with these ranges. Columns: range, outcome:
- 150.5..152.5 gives 5.29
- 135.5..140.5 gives 5.93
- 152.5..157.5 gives 5.21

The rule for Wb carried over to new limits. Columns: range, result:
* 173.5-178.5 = 5.01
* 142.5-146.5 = 5.18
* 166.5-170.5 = 4.9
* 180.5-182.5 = 5.45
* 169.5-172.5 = 4.55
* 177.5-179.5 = 5.25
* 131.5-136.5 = 6.1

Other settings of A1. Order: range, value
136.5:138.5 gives 5.88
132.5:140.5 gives 5.75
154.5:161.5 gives 5.13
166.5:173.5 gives 4.44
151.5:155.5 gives 5.1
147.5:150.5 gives 4.91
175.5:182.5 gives 4.74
